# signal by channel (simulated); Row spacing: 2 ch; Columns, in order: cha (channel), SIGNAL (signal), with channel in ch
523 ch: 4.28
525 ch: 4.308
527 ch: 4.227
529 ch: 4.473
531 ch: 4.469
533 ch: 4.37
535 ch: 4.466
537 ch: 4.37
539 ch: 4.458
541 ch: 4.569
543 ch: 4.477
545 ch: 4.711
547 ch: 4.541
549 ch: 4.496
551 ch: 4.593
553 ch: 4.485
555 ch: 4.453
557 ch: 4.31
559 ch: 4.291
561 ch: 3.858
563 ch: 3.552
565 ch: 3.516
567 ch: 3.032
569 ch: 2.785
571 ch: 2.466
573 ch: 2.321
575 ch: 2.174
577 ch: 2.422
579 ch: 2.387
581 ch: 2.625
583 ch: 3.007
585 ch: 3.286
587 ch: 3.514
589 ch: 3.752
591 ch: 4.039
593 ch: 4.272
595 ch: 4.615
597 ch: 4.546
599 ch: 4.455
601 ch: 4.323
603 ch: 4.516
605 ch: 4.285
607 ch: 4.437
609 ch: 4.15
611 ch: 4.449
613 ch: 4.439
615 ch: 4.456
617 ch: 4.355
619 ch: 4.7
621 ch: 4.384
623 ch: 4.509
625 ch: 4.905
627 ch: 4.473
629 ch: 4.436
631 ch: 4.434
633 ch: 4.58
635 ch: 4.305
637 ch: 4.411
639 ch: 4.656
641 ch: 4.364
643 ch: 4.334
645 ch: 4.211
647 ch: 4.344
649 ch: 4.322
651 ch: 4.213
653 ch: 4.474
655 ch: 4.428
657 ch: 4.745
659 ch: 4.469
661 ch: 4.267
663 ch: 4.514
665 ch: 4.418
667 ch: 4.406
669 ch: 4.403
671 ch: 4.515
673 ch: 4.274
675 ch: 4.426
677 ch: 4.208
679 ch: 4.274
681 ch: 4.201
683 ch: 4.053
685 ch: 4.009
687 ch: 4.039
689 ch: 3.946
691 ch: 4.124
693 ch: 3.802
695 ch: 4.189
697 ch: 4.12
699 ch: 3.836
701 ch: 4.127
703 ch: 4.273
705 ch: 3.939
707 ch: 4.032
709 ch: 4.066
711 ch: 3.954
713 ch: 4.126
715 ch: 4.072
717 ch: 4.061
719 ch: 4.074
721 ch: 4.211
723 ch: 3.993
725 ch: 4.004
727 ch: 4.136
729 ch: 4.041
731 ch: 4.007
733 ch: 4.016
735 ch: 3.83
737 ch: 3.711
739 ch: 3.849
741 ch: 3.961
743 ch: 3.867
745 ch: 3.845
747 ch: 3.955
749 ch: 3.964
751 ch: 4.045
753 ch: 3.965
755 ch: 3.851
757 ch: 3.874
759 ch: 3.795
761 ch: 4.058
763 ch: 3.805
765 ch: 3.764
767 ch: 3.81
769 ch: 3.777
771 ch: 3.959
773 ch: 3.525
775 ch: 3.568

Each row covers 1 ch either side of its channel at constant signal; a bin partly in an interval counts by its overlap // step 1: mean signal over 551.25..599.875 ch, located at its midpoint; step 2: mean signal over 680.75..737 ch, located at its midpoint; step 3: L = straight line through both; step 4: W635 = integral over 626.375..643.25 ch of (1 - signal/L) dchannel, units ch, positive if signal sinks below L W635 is -3.1 ch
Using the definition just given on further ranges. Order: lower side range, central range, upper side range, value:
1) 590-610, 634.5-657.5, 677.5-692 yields -1.0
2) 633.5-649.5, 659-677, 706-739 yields -0.6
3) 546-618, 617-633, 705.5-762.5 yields -2.8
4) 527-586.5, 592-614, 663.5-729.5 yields -3.0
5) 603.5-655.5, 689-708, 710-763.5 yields 0.4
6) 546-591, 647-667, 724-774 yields -4.1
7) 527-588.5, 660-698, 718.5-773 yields -3.5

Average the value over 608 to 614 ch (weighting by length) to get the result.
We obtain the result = 4.35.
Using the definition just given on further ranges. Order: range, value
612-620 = 4.49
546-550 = 4.52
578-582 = 2.51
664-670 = 4.41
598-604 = 4.43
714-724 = 4.08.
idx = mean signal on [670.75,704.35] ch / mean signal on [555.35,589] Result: 1.31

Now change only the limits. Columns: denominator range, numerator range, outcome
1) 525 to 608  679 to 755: 1.03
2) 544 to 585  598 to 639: 1.27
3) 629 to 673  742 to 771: 0.88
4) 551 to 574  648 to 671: 1.23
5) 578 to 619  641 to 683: 1.09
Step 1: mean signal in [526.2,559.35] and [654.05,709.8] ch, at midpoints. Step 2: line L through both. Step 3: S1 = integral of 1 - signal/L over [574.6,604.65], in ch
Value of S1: 5.1 ch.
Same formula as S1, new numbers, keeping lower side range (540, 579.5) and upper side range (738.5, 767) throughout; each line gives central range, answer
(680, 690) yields -0.6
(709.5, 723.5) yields -0.8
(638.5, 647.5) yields -1.4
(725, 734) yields -0.4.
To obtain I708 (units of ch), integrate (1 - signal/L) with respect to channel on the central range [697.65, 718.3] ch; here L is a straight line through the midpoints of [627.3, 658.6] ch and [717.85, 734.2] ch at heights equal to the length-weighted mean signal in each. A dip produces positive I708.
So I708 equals 0.4 ch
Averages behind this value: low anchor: 4.42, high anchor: 4.06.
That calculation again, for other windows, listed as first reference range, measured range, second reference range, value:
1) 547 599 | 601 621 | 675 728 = -3.6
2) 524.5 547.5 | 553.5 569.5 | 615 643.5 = 2.5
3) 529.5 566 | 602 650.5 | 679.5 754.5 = -2.9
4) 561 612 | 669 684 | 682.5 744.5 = -1.6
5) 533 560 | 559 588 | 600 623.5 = 9.6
